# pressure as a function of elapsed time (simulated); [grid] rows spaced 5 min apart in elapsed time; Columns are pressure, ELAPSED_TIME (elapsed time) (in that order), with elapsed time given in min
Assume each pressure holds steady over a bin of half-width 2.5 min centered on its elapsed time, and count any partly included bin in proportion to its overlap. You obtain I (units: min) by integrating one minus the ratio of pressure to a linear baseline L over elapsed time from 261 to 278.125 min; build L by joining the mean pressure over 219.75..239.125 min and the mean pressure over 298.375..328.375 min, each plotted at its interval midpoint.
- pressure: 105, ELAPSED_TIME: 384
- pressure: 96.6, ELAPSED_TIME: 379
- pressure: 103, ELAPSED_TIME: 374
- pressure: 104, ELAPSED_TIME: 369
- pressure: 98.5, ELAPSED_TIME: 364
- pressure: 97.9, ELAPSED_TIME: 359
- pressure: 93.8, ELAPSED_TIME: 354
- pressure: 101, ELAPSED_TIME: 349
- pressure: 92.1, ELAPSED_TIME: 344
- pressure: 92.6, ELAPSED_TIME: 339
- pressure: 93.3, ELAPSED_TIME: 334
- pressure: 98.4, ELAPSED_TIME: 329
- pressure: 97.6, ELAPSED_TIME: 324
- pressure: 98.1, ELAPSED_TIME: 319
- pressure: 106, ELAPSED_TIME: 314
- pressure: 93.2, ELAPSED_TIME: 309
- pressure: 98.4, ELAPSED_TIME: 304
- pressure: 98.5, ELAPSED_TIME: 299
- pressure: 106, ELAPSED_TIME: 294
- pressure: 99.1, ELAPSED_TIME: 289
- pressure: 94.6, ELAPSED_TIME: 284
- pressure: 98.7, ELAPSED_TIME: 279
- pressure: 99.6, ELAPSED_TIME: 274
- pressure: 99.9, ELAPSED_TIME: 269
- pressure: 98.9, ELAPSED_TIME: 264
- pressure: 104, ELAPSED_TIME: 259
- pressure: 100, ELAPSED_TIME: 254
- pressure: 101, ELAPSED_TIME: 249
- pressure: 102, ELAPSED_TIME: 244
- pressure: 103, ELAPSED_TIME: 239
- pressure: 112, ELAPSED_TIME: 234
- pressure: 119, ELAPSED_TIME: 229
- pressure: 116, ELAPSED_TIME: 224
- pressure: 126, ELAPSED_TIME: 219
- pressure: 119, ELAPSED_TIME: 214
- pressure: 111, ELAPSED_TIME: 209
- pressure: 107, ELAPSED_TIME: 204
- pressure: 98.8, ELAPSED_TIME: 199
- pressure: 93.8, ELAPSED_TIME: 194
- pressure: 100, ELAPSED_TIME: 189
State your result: 1.2 min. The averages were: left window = 115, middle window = 99.5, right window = 98.6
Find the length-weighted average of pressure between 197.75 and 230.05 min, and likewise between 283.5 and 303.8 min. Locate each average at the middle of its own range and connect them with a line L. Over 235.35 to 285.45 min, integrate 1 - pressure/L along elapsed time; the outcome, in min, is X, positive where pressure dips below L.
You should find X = 2.5 min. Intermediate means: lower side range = 114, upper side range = 99.9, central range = 101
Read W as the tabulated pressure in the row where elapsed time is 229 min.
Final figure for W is 119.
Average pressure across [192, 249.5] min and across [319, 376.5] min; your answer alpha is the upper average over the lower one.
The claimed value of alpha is 0.89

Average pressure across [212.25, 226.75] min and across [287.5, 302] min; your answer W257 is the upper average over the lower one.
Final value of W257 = 0.8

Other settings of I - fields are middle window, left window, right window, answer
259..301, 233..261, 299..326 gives 0.5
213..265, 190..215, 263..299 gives -3.5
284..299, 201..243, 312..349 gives 0.3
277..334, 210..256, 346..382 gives 3.1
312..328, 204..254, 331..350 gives -0.4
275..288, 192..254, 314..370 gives 0.7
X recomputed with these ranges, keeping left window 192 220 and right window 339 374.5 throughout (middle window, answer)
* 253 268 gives 0.55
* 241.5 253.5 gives 0.50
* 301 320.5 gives 0.43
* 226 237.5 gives -0.82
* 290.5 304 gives 0.11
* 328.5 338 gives 0.46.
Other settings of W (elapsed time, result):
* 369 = 104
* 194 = 93.8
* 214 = 119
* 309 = 93.2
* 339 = 92.6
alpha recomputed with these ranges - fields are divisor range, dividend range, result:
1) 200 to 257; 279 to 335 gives 0.90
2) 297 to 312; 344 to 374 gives 1.02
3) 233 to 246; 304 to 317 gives 0.95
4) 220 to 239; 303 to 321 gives 0.86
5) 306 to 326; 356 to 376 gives 1.02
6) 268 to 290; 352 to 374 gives 1.01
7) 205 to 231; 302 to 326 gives 0.84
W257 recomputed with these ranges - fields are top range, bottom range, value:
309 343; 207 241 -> 0.84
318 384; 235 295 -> 0.97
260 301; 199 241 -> 0.88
